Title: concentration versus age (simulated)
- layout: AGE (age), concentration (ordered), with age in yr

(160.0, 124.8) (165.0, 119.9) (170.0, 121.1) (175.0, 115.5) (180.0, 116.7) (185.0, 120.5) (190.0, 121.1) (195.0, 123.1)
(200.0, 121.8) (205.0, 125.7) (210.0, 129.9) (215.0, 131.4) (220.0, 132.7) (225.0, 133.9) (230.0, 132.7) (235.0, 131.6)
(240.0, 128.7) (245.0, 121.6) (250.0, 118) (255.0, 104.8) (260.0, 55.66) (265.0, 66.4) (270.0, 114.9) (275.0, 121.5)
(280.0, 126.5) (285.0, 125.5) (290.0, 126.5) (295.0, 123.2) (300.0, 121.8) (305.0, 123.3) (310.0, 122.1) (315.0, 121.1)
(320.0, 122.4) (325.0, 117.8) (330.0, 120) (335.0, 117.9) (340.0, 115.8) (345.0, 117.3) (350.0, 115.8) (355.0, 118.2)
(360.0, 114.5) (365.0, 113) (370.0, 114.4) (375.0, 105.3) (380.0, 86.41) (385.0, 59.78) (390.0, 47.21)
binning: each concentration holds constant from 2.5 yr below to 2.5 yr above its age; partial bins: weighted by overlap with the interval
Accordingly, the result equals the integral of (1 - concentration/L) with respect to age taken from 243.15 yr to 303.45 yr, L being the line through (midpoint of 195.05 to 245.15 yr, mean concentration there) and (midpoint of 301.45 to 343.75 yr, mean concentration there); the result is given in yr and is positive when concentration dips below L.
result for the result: 6.6 yr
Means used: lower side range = 129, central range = 111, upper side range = 120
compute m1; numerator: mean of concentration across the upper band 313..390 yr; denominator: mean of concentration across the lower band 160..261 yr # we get 0.89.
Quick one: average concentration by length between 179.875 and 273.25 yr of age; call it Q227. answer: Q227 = 117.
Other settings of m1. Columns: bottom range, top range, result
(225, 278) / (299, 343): 1.08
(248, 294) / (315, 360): 1.10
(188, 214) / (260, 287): 0.85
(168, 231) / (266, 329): 0.97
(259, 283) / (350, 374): 1.14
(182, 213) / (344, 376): 0.92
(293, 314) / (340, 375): 0.94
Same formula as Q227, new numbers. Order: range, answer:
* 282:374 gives 119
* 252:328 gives 113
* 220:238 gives 133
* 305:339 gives 120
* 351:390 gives 98.7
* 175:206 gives 121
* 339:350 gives 116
